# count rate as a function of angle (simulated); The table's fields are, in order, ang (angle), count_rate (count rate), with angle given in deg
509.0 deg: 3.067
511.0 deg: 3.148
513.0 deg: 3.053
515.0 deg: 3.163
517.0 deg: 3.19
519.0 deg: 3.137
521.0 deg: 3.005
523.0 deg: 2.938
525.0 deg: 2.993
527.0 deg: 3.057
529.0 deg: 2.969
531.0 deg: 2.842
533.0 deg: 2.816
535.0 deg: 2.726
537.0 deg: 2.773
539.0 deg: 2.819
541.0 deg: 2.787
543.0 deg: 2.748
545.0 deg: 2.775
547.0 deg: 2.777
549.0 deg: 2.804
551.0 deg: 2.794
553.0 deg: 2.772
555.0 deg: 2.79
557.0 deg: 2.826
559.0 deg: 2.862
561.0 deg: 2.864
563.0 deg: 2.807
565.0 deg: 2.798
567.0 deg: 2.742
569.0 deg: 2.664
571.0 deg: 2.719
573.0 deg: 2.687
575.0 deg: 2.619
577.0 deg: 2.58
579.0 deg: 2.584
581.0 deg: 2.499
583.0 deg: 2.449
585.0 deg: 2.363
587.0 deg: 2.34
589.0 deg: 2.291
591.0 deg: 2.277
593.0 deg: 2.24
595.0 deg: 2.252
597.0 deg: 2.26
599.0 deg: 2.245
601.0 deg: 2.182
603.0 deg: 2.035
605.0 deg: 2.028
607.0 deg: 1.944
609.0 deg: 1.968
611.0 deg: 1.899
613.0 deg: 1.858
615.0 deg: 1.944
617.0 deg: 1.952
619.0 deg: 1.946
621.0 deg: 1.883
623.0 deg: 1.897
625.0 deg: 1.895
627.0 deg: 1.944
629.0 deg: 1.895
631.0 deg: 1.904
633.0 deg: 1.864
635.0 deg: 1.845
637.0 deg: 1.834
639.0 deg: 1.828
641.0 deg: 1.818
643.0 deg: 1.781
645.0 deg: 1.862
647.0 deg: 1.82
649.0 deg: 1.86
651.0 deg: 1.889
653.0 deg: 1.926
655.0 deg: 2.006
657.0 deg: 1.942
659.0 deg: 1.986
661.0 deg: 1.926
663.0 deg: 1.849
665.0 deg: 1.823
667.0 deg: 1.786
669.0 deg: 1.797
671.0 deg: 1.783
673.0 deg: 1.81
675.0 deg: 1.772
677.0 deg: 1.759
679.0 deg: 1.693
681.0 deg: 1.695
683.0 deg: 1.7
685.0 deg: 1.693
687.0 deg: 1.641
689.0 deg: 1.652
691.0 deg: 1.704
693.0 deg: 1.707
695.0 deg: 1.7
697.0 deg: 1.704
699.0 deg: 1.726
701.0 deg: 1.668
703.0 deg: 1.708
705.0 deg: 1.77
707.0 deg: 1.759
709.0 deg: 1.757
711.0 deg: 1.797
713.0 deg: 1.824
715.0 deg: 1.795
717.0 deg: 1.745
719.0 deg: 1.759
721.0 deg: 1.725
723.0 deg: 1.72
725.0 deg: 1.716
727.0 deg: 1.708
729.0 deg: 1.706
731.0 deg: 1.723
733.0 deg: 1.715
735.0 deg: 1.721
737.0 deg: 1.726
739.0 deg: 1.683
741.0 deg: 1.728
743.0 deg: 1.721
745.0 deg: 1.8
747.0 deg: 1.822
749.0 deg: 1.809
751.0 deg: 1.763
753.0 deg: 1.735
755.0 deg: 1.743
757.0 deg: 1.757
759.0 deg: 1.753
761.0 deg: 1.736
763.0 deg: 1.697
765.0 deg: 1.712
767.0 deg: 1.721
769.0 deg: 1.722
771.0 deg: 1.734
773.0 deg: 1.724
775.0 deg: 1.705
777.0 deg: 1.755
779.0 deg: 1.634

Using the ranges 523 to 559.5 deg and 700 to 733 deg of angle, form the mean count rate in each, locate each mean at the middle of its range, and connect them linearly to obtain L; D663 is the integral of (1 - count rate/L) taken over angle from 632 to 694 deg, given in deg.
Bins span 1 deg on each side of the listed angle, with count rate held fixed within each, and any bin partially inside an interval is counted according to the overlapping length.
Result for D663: 7.9 deg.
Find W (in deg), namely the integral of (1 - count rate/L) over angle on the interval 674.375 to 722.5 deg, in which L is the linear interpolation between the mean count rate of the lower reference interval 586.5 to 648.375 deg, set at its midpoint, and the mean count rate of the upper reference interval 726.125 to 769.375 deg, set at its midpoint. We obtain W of 2.7 deg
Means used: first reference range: 1.99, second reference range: 1.74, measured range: 1.73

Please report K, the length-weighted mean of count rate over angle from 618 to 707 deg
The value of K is 1.81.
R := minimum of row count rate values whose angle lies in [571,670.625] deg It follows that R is 1.781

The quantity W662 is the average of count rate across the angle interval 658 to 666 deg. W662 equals 1.9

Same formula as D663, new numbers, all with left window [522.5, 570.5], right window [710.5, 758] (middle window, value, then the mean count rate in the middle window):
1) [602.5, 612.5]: 2.05 deg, 1.97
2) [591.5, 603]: 1.41 deg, 2.22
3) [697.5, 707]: 1.02 deg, 1.72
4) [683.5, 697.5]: 2.18 deg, 1.69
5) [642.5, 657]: 2.23 deg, 1.89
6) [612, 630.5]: 3.71 deg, 1.91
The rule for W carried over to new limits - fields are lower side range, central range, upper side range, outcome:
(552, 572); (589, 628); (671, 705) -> 5.7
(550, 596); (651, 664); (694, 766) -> 1.2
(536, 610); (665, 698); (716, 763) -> 4.7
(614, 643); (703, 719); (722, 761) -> 0.1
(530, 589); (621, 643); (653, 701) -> 2.7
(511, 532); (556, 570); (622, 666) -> -0.8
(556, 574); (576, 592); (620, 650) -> 0.7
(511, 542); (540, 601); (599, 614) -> -4.2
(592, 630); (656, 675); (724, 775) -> 0.5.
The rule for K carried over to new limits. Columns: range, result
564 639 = 2.19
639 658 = 1.88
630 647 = 1.84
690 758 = 1.74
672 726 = 1.73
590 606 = 2.19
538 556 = 2.79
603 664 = 1.9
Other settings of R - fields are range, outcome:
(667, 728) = 1.641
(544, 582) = 2.499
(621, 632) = 1.883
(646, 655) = 1.82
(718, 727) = 1.708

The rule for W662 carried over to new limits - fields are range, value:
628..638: 1.87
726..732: 1.71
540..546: 2.77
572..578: 2.63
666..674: 1.79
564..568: 2.77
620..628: 1.9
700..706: 1.72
